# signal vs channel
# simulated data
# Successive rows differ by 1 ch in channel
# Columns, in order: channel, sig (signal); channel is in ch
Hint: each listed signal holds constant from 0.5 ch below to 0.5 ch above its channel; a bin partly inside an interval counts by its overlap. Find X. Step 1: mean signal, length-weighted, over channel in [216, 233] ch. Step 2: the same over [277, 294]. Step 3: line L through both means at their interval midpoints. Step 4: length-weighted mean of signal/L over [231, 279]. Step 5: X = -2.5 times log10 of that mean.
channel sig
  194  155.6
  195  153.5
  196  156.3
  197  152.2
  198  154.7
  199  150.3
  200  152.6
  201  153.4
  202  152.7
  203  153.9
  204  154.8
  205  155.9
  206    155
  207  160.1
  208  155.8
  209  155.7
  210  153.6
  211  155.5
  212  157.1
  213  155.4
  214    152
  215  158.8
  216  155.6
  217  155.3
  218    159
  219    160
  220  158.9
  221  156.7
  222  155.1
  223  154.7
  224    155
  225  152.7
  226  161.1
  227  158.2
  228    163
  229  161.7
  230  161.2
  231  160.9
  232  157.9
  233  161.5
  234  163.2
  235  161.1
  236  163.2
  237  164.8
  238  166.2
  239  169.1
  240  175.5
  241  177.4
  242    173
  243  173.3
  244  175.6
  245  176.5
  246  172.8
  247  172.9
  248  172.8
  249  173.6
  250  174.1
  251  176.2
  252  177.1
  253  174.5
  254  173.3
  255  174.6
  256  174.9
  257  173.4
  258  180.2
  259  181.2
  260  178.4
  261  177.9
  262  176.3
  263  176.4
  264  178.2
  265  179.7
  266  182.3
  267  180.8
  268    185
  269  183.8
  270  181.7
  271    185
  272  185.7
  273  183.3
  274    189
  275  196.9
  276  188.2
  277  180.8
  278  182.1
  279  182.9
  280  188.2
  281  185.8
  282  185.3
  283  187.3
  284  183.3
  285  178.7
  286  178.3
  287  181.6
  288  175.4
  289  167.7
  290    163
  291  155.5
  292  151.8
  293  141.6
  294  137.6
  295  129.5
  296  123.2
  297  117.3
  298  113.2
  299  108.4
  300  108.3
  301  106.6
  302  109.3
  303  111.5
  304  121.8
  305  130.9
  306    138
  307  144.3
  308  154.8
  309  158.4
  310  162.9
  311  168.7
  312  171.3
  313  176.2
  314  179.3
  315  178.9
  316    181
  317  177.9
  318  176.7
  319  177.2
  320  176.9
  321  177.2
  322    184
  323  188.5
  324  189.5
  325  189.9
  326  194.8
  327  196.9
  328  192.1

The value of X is -0.06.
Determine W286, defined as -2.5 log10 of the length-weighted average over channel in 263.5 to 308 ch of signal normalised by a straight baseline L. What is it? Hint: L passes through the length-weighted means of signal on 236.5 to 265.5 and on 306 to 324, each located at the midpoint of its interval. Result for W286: 0.08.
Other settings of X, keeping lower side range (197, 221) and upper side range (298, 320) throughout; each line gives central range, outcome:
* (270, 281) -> -0.223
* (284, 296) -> -0.062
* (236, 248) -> -0.124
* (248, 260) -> -0.152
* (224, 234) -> -0.038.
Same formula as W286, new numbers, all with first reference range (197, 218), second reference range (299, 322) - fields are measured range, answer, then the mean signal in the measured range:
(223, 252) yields -0.08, 167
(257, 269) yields -0.17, 180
